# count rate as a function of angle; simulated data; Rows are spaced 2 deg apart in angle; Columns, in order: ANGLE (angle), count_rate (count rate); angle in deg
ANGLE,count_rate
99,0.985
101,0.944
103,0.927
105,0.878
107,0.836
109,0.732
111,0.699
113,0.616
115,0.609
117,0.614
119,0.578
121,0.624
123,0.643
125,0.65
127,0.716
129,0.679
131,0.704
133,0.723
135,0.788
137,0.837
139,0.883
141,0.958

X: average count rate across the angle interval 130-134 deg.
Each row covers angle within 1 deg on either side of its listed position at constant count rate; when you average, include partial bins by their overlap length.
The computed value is 0.714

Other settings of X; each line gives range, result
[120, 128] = 0.658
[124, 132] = 0.687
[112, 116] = 0.613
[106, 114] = 0.721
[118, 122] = 0.601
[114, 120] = 0.6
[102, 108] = 0.88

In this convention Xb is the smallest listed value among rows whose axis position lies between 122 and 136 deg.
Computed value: 0.643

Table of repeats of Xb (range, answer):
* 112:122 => 0.578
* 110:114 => 0.616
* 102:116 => 0.609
